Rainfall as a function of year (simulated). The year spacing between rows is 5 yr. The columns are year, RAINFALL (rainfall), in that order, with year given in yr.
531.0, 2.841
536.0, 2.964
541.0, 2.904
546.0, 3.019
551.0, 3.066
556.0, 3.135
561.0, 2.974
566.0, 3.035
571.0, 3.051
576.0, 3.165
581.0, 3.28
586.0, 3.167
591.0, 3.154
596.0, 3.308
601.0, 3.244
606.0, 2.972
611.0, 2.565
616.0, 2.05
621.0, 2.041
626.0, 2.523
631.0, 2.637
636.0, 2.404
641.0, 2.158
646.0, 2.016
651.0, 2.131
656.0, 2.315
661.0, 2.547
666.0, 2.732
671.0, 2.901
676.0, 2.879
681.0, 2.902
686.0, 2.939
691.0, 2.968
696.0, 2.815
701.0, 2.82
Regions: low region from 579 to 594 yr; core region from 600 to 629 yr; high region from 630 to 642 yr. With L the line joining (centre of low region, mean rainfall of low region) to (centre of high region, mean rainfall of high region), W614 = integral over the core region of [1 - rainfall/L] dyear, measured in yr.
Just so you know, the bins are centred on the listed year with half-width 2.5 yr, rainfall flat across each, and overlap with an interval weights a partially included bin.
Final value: 2.37 yr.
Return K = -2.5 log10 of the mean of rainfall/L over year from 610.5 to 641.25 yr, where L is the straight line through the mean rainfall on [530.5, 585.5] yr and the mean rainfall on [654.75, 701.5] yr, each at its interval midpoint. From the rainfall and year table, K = 0.24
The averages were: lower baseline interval 3.05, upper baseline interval 2.79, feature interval 2.34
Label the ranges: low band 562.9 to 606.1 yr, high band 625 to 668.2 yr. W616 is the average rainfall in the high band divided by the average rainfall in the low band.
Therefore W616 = 0.75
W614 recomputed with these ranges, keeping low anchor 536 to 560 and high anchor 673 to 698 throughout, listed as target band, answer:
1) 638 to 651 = 3.67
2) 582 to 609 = -1.67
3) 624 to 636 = 1.64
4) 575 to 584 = -0.71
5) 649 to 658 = 2.17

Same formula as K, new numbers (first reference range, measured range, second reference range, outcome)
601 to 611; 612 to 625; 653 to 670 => 0.30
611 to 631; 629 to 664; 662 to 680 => 0.11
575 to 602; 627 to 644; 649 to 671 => 0.15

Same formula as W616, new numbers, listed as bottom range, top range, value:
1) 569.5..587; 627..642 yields 0.77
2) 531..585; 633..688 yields 0.83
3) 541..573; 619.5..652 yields 0.75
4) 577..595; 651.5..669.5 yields 0.78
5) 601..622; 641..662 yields 0.88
